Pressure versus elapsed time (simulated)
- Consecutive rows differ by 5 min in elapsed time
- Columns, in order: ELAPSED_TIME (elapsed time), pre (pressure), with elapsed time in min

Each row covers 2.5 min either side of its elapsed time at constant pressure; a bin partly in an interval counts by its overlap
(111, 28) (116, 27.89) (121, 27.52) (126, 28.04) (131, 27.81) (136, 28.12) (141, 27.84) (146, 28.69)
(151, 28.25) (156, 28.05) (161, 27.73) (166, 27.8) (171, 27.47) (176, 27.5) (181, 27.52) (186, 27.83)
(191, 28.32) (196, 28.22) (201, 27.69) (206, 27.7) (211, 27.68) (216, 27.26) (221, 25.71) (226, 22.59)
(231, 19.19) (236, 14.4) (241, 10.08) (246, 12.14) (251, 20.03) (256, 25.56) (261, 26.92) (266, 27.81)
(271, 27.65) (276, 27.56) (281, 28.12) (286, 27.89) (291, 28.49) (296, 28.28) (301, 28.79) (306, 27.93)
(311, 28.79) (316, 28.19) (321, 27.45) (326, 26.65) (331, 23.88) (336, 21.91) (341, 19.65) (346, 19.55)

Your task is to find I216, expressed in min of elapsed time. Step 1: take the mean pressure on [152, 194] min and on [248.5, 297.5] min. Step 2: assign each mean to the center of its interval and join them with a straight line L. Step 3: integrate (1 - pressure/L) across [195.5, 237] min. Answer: 4.10 min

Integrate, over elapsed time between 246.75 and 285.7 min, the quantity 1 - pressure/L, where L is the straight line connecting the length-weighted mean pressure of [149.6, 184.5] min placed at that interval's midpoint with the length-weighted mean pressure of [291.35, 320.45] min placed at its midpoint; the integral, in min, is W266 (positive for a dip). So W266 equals 3.4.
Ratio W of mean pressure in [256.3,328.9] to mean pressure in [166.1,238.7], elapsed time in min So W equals 1.1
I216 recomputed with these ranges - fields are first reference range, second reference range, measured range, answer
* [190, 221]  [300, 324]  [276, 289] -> 0.0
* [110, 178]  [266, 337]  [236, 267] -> 9.0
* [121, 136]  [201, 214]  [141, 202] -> -0.3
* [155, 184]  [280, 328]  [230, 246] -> 8.1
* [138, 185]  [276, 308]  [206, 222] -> 0.5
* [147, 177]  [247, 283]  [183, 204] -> -0.6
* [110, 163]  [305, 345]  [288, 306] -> -1.9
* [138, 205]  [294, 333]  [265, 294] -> -0.3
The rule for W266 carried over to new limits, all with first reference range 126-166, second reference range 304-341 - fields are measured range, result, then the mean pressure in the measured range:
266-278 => -0.5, 27.6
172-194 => -0.1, 27.8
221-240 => 5.7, 19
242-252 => 4.6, 14.6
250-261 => 1.1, 24.1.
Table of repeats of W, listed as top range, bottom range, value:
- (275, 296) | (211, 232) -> 1.15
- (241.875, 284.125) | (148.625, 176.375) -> 0.86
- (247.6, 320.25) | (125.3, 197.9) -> 0.97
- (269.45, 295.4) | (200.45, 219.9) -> 1.02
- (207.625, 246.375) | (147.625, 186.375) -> 0.74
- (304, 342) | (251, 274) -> 0.98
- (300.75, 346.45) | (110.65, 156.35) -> 0.91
